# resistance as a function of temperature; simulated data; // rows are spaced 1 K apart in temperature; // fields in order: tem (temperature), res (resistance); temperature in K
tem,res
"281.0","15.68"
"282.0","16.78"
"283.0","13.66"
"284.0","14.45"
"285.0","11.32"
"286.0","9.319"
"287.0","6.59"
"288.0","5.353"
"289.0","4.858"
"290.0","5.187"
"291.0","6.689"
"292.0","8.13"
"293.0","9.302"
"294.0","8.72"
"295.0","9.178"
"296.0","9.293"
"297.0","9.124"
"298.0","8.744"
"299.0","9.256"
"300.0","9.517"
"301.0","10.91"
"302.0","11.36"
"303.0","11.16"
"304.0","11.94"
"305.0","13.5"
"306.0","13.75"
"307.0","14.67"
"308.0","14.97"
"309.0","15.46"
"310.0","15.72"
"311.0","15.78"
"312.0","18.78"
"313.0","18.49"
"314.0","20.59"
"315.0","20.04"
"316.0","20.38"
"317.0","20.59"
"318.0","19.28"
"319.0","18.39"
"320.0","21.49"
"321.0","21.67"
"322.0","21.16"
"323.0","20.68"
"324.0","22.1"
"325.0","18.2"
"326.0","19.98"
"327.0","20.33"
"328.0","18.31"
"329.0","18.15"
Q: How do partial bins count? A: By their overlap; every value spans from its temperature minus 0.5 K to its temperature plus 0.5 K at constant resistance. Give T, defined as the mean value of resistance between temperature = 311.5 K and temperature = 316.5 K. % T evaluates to 19.7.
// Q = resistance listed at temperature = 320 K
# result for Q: 21.49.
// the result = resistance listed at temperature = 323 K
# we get 20.68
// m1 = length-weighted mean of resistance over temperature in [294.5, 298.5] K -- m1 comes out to 9.08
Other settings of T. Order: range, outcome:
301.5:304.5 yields 11.5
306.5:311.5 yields 15.3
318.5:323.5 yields 20.7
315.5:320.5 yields 20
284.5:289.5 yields 7.49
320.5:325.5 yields 20.8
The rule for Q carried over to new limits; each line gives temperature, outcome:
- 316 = 20.38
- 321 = 21.67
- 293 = 9.302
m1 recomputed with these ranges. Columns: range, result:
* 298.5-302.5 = 10.3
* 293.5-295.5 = 8.95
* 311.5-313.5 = 18.6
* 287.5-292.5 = 6.04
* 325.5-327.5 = 20.2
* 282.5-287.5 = 11.1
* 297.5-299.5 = 9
